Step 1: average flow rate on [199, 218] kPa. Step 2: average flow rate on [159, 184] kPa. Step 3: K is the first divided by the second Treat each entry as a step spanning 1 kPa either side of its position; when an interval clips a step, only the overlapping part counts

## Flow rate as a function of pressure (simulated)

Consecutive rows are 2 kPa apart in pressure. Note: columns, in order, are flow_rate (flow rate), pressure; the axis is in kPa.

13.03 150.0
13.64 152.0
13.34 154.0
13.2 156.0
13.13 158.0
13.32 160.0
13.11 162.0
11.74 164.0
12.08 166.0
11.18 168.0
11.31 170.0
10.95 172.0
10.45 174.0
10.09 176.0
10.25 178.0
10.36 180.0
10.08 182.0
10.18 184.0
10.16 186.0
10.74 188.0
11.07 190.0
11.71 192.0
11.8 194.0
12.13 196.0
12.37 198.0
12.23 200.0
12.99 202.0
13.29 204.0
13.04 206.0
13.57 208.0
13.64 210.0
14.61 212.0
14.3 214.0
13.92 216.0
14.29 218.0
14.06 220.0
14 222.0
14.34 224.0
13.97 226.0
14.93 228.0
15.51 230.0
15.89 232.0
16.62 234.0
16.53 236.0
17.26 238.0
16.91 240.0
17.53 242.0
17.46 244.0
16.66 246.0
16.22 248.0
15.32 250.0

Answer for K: 1.21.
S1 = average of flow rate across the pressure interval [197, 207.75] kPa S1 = 12.8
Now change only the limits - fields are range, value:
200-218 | 13.6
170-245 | 13.3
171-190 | 10.4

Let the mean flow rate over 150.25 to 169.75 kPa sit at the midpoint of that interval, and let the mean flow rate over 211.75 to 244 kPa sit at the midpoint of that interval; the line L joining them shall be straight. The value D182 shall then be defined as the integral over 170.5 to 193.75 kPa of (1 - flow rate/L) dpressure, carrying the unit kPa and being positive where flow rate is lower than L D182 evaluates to 5.1 kPa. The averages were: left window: 12.7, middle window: 10.6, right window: 15.4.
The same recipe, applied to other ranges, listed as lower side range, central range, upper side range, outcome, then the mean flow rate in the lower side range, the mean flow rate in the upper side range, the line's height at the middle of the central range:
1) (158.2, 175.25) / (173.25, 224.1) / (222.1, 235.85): 5.0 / 11.8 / 15.2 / 13.6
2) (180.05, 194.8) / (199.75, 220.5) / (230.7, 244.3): -0.3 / 10.8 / 16.8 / 13.5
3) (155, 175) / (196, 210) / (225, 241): 1.3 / 12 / 16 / 14.2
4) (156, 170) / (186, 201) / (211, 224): 2.0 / 12.4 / 14.2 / 13.4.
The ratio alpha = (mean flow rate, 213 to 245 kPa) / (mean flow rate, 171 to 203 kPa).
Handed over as 1.39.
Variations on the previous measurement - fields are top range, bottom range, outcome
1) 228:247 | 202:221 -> 1.20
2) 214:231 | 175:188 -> 1.41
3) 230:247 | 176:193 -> 1.59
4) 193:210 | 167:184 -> 1.21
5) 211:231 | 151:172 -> 1.15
